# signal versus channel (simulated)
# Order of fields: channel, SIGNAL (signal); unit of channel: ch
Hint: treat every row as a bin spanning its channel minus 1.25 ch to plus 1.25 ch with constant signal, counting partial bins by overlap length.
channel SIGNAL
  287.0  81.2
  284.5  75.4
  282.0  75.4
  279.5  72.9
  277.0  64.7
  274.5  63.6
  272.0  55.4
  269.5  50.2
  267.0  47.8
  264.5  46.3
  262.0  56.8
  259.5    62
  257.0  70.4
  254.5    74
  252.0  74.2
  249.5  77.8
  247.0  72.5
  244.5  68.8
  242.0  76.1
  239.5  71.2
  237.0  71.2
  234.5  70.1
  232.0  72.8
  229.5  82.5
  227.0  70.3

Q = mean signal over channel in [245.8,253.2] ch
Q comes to 74.9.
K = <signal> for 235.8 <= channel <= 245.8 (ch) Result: 71.8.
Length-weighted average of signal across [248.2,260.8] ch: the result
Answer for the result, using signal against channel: 71.6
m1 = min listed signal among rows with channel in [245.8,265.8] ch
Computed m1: 46.3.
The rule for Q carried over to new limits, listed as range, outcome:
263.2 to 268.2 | 47.1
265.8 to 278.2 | 56.3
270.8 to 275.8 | 59.6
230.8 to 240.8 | 71.3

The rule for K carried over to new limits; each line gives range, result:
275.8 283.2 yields 71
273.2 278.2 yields 64.1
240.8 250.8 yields 73.8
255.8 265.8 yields 58.8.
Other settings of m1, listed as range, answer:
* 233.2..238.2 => 70.1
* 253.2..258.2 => 70.4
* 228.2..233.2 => 72.8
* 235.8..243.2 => 71.2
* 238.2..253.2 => 68.8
